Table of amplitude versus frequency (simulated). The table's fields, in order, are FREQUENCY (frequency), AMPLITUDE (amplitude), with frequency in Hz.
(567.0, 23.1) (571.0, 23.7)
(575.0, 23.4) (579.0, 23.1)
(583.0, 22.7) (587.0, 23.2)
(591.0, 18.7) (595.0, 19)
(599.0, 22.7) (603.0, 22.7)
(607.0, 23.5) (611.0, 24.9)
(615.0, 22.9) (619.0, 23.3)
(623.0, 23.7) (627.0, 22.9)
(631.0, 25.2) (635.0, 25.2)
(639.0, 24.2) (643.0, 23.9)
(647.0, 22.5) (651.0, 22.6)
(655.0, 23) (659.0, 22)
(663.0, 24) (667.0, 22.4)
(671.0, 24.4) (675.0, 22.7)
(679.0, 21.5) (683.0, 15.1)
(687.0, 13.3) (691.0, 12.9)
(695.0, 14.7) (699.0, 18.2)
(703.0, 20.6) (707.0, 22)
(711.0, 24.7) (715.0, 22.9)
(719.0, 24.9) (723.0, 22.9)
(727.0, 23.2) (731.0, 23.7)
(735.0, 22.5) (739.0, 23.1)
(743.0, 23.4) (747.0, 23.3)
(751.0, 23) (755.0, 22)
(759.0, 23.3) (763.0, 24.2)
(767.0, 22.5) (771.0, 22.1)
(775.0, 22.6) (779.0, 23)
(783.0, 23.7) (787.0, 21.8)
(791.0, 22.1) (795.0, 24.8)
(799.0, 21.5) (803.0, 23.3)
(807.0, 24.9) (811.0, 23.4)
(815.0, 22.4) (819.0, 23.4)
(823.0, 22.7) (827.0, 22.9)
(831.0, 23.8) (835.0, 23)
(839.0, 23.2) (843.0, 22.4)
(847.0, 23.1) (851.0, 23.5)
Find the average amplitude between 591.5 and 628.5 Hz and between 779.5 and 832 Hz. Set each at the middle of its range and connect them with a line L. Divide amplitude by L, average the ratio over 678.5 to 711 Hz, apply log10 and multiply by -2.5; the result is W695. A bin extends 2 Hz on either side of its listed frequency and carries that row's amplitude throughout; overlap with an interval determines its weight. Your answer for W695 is 0.287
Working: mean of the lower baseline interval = 22.7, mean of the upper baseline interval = 23.1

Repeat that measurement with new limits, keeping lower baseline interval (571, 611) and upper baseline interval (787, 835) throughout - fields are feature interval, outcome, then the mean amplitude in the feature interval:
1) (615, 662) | -0.05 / 23.5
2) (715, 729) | -0.04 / 23.6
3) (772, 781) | 0.01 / 22.7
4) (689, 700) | 0.45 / 15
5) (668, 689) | 0.16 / 19.5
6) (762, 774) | 0.01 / 22.8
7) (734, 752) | -0.01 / 23.1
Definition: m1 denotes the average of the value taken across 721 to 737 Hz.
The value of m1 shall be 23.1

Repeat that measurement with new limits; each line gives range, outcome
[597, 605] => 22.7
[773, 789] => 22.8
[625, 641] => 24.4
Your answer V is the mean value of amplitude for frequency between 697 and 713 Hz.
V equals 21.4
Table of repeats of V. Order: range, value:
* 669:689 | 19.4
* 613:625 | 23.3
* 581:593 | 21.5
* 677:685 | 18.3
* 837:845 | 22.8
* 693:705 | 17.8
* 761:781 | 22.9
